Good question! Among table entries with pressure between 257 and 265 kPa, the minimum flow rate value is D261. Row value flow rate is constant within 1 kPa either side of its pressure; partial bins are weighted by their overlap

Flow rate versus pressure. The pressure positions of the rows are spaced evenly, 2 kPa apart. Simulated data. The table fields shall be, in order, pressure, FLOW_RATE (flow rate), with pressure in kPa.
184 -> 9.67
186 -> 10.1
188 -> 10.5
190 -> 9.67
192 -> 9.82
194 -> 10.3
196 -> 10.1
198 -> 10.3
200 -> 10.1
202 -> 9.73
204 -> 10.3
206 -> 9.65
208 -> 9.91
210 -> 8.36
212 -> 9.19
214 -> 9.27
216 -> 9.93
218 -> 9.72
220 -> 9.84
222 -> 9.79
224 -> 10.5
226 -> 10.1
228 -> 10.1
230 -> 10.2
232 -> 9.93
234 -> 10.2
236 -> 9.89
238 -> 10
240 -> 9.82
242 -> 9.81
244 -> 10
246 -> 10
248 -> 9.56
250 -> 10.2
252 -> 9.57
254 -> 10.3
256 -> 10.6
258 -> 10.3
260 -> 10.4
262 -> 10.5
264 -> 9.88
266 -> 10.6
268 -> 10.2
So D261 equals 9.88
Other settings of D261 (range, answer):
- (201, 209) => 9.65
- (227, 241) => 9.82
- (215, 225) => 9.72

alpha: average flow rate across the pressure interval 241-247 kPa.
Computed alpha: 9.94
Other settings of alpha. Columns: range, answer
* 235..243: 9.88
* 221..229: 10.1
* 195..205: 10.1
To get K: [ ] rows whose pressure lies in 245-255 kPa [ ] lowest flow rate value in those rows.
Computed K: 9.56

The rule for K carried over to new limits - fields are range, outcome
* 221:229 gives 9.79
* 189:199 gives 9.67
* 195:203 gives 9.73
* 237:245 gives 9.81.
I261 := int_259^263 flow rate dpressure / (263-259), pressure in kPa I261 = 10.4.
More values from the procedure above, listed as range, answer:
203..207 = 9.98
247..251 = 9.88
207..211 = 9.13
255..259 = 10.4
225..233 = 10.1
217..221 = 9.78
